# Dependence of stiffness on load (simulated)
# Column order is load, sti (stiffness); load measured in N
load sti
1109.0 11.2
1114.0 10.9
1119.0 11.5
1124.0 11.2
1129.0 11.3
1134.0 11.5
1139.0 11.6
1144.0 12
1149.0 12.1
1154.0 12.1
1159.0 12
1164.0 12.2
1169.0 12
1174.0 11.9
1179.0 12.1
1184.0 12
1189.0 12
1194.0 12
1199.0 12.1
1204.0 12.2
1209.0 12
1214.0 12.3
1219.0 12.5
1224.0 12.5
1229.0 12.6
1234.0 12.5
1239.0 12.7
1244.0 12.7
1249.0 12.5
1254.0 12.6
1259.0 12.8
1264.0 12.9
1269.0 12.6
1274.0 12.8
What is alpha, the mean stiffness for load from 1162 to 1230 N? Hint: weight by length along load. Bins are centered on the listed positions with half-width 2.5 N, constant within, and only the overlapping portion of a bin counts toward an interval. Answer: 12.2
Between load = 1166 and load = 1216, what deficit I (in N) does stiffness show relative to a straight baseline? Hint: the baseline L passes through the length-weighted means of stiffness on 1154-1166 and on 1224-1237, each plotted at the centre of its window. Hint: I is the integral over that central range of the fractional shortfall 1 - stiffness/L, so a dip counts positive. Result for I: 0.95 N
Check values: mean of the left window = 12.1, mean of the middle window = 12.1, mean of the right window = 12.5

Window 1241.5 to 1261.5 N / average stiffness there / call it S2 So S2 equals 12.7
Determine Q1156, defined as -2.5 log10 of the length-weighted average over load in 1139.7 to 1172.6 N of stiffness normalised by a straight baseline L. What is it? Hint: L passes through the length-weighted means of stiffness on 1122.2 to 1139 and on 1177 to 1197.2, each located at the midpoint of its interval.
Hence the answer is -0.03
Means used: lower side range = 11.4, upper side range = 12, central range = 12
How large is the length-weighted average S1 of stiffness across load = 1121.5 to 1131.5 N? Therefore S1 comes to 11.2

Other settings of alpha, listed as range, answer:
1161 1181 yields 12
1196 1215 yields 12.1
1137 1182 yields 12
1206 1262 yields 12.5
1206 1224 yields 12.3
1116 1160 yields 11.7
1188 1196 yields 12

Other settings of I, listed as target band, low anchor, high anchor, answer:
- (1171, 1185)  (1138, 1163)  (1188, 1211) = 0.04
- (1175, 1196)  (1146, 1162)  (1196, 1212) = 0.13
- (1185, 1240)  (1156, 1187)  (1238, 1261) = 0.32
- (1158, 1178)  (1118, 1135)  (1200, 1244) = -0.37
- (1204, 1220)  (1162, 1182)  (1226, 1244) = 0.22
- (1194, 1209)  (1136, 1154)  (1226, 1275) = 0.26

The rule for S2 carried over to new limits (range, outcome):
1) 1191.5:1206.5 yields 12.1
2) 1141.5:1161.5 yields 12.1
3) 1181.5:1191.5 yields 12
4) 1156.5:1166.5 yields 12.1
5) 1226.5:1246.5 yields 12.6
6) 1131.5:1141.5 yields 11.6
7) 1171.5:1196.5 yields 12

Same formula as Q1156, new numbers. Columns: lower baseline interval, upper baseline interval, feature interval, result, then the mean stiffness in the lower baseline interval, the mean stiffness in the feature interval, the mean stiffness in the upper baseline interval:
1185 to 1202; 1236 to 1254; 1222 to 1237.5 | -0.008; 12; 12.5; 12.6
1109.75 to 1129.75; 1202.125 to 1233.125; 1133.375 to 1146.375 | -0.026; 11.2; 11.7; 12.4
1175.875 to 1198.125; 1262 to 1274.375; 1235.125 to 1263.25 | -0.007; 12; 12.7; 12.8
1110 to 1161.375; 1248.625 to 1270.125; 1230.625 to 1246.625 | -0.010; 11.6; 12.6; 12.7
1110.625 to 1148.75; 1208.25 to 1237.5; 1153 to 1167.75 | -0.028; 11.5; 12.1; 12.4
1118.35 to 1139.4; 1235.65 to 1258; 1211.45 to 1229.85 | -0.009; 11.4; 12.5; 12.6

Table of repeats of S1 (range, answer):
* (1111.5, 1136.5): 11.3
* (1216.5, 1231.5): 12.5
